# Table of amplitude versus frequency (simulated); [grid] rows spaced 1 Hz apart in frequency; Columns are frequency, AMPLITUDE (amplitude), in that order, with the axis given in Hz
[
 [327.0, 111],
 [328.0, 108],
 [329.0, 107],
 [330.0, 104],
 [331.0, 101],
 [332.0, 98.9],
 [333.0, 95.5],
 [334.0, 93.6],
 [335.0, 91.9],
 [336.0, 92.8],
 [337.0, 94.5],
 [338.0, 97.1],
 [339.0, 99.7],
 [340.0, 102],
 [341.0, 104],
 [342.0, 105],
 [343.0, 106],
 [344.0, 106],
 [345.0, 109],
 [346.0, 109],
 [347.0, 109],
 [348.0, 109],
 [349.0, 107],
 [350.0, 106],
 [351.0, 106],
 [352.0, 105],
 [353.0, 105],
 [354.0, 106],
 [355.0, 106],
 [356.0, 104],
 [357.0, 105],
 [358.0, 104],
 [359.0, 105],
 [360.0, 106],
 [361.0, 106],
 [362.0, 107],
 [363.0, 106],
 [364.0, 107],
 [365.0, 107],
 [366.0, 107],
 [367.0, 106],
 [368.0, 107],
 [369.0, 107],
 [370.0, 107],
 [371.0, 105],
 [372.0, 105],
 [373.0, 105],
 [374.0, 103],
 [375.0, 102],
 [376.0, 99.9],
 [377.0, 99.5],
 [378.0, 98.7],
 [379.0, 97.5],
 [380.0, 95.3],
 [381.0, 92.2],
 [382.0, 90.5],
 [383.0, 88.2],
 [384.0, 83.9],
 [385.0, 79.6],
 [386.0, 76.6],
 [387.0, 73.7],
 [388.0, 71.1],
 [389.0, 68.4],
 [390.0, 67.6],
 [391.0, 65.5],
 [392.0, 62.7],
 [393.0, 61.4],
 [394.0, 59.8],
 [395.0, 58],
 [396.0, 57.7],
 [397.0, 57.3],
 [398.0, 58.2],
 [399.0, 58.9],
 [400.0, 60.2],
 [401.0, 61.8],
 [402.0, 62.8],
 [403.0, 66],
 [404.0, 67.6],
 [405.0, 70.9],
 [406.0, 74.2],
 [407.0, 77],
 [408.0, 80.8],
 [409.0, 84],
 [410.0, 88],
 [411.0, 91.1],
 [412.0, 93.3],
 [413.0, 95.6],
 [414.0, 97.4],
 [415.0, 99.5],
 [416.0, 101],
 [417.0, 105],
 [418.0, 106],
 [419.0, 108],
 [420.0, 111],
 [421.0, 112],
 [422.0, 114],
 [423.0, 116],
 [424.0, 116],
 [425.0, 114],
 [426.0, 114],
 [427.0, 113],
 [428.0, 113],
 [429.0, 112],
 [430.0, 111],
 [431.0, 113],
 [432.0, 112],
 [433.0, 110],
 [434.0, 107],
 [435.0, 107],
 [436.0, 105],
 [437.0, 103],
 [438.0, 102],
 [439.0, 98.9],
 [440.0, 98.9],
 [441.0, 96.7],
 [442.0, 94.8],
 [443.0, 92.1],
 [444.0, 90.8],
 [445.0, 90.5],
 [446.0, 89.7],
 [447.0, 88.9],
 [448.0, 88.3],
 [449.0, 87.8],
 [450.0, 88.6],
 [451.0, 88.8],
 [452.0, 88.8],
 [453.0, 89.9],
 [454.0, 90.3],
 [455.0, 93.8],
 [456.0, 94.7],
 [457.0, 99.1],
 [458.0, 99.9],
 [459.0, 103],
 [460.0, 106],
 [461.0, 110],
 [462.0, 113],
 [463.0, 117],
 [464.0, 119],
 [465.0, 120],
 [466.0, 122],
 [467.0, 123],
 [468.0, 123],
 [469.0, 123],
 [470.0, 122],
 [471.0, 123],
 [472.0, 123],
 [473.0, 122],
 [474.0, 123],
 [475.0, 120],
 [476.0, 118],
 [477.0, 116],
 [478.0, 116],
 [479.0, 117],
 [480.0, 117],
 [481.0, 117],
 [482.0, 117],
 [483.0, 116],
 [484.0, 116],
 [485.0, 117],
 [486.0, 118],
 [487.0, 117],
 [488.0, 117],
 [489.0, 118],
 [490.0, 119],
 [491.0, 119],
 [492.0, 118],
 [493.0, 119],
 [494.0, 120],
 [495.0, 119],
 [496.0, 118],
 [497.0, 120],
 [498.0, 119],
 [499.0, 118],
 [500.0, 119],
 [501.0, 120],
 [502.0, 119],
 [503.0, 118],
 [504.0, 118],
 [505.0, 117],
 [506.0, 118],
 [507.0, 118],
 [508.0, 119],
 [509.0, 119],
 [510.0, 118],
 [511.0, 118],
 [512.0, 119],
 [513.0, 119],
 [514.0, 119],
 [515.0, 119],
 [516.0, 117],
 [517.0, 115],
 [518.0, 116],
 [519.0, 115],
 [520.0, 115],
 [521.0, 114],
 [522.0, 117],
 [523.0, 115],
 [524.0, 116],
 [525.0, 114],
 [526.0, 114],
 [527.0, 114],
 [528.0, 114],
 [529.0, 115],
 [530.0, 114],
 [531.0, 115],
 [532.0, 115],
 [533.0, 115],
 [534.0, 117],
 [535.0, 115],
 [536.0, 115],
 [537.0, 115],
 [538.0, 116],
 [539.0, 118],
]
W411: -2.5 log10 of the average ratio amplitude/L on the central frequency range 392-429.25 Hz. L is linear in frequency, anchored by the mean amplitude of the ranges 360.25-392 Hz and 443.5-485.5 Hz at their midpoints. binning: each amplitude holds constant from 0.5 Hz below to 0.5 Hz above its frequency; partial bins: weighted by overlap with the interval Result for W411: 0.15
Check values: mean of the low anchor 94.3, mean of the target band 87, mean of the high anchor 108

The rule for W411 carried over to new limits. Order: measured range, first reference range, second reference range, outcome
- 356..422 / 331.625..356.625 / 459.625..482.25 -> 0.22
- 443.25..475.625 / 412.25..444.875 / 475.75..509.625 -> 0.06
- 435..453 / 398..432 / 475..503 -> 0.10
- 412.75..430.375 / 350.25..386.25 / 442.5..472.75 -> -0.06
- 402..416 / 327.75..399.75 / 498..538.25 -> 0.21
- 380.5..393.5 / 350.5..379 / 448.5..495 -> 0.37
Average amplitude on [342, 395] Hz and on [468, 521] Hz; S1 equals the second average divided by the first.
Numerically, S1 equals 1.23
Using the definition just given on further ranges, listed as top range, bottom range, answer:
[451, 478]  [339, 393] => 1.13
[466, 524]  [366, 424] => 1.37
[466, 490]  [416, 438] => 1.08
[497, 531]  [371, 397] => 1.42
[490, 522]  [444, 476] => 1.11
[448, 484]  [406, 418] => 1.20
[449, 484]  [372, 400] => 1.40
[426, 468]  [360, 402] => 1.19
